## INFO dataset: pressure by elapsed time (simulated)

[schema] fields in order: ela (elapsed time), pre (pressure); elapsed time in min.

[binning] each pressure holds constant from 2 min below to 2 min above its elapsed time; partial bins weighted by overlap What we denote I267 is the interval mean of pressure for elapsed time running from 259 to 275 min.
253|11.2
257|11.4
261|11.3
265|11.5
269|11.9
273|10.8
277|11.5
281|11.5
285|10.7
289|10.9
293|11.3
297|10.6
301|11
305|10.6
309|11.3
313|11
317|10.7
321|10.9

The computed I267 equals 11.4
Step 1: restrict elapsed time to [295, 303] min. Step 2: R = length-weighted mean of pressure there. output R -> 10.8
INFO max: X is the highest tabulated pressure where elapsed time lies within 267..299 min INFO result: 11.9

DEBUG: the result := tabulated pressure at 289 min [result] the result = 10.9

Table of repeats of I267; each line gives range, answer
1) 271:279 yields 11.2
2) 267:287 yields 11.3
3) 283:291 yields 10.8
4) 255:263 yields 11.4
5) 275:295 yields 11.2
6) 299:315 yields 11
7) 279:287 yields 11.1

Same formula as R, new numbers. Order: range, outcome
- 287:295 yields 11.1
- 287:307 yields 10.9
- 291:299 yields 10.9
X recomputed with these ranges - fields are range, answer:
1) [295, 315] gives 11.3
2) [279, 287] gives 11.5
